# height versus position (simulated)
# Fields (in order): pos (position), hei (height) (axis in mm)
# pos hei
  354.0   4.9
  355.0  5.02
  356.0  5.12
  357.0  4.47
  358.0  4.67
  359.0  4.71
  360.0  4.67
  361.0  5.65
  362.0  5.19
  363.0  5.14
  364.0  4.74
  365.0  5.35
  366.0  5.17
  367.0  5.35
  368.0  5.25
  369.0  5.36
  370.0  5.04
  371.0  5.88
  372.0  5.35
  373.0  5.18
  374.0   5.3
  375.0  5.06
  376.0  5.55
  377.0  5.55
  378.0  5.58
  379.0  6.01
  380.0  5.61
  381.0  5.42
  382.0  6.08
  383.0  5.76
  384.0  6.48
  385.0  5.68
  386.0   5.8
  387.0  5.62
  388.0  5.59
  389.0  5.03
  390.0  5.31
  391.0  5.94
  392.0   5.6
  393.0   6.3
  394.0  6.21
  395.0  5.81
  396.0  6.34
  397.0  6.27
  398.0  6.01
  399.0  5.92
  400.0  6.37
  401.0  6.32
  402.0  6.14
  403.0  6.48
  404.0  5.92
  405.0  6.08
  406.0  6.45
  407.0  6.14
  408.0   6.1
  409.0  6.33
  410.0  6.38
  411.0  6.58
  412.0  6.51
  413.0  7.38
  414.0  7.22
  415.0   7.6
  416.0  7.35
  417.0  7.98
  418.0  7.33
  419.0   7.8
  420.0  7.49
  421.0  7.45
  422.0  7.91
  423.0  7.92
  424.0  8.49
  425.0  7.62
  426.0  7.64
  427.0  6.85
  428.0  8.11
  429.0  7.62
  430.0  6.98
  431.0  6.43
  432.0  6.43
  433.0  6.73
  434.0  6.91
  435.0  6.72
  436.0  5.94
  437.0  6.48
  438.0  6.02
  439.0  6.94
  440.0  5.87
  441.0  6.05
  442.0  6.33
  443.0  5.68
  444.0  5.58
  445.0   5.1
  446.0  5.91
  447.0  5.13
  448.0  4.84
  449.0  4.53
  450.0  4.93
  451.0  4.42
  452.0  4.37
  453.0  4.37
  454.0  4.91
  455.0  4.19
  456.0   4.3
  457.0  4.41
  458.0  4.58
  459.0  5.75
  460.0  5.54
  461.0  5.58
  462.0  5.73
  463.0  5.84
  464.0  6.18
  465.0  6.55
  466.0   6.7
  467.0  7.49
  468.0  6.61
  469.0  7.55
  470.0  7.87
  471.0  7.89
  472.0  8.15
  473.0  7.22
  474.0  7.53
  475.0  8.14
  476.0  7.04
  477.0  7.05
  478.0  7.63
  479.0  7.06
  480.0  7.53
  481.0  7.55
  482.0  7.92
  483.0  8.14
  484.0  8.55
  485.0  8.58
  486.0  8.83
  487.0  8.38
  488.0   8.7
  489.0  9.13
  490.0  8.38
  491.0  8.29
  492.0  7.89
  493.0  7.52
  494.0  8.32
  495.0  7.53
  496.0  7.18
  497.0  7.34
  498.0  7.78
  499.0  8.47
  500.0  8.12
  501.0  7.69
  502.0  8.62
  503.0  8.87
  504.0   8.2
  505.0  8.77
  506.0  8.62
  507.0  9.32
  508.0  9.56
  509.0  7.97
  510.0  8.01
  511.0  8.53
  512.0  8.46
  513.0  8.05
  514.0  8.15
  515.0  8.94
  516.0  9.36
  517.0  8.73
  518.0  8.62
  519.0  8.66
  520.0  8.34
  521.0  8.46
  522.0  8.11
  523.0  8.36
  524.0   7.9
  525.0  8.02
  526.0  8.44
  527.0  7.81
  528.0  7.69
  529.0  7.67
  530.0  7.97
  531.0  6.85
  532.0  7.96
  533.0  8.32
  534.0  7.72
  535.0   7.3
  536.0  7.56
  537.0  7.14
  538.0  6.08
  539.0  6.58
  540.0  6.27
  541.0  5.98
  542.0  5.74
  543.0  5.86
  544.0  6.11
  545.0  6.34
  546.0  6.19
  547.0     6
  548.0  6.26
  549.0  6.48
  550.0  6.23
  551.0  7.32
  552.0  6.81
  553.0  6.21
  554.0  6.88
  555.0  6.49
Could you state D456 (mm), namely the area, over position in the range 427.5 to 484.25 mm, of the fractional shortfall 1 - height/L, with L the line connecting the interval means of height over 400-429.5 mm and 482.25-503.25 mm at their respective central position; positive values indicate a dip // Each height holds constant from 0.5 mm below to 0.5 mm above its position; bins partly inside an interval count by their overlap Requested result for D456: 9.87 mm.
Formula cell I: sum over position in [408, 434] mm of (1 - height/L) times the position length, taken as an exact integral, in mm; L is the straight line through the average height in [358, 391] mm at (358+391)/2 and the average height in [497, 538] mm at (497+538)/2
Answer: -3.9 mm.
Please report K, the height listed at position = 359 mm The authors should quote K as 4.71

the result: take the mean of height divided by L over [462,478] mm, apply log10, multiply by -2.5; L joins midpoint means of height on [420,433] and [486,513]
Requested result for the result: 0.11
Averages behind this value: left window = 7.43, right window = 8.3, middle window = 7.16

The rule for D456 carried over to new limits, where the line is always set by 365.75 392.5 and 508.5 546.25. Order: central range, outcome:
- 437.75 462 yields 4.9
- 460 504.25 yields -3.9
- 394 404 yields -0.6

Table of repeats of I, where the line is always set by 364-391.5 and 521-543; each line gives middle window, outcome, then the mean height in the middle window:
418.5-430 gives -3.04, 7.69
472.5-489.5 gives -2.92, 7.94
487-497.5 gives -1.73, 8.04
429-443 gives -0.54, 6.46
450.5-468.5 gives 3.04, 5.42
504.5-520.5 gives -3.30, 8.63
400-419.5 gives -2.72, 6.73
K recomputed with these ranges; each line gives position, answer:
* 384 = 6.48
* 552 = 6.81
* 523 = 8.36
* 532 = 7.96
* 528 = 7.69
